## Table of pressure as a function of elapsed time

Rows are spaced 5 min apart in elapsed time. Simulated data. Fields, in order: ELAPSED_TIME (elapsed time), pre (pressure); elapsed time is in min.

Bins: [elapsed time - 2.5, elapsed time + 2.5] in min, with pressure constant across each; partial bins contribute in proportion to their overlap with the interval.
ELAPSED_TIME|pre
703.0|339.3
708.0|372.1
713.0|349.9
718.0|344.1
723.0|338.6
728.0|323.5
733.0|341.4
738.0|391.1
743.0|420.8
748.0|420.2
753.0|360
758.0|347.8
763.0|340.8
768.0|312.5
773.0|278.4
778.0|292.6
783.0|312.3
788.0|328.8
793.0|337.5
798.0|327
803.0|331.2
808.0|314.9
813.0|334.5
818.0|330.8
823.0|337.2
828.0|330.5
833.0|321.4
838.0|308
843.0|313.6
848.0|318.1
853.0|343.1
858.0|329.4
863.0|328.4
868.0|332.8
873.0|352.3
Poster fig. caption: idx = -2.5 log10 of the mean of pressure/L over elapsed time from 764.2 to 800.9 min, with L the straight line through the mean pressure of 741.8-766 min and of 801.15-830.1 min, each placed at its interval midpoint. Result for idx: 0.13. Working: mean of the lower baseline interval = 374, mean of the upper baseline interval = 330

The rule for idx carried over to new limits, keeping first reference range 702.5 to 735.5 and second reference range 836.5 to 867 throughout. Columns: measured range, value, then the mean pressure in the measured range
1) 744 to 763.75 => -0.10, 374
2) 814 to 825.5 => -0.02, 334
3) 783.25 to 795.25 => 0.02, 329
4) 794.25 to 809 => 0.02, 326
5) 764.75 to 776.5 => 0.13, 298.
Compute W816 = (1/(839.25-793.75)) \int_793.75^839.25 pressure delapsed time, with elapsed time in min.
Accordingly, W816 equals 327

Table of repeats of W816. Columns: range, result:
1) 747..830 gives 330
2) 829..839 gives 318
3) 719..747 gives 365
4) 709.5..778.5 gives 349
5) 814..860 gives 326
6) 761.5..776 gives 308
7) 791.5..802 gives 332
